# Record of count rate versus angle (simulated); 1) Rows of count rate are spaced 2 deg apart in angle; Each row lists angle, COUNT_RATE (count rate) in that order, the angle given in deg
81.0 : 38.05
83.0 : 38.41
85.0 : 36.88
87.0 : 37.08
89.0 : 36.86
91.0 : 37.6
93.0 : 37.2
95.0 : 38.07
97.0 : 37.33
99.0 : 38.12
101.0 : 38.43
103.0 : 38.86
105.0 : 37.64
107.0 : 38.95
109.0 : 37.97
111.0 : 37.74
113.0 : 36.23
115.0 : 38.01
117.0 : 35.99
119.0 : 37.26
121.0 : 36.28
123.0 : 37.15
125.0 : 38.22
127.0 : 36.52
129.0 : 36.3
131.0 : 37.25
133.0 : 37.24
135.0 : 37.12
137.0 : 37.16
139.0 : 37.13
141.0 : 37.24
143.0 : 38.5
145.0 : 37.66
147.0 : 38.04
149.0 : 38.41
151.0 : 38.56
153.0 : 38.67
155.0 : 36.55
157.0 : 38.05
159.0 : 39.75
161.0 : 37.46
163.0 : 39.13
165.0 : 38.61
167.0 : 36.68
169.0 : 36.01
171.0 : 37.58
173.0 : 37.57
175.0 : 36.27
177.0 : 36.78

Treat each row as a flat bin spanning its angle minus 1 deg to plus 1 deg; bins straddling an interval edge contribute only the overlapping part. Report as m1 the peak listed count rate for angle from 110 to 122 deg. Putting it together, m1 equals 38.01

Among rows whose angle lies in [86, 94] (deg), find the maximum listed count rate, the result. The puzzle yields 37.6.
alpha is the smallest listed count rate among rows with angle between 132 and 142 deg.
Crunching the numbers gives 37.12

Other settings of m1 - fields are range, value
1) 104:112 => 38.95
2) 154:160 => 39.75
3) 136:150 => 38.5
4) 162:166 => 39.13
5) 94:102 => 38.43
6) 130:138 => 37.25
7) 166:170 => 36.68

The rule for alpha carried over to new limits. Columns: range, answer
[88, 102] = 36.86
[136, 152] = 37.13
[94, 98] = 37.33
